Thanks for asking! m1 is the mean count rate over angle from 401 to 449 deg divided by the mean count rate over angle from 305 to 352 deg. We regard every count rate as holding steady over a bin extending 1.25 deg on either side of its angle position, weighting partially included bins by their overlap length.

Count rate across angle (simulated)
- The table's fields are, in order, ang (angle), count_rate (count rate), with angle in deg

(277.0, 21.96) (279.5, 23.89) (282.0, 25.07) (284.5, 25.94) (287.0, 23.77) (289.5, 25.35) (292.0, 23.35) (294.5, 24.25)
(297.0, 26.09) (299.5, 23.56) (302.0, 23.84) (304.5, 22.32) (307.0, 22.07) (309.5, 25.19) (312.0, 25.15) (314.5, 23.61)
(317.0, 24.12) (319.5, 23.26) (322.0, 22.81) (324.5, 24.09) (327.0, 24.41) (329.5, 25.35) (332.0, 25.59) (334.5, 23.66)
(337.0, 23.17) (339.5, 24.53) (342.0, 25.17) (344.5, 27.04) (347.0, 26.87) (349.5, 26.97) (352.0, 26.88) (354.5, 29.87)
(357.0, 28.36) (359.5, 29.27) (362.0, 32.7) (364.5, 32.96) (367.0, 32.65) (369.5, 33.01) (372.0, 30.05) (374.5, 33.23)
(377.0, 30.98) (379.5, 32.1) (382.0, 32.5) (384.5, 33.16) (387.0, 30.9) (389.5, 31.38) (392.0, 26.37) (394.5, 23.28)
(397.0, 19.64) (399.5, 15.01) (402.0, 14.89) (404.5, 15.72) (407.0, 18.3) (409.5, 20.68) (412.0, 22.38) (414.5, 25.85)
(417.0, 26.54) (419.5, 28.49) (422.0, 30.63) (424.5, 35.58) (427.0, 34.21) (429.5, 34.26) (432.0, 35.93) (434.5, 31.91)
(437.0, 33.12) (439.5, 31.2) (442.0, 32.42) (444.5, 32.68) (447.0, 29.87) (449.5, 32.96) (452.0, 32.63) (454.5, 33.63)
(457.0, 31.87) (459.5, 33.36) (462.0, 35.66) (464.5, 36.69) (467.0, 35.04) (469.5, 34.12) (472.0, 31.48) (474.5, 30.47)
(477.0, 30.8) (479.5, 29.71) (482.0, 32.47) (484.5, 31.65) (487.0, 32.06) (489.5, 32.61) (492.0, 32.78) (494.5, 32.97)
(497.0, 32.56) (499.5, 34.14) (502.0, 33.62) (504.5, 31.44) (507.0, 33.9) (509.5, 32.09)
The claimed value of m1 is 1.1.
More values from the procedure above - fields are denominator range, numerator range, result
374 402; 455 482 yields 1.20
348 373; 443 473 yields 1.10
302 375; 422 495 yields 1.24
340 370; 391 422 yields 0.75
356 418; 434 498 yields 1.21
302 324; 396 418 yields 0.84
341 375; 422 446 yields 1.12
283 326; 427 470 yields 1.39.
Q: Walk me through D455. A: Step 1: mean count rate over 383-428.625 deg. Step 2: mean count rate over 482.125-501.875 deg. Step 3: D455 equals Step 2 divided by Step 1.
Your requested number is 1.29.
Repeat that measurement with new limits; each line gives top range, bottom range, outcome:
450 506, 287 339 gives 1.36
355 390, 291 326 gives 1.33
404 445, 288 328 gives 1.21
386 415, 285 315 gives 0.91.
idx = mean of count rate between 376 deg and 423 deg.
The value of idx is 25.1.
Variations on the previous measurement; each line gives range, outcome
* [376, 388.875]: 31.9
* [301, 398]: 27.2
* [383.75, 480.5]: 29.3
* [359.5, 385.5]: 32.2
